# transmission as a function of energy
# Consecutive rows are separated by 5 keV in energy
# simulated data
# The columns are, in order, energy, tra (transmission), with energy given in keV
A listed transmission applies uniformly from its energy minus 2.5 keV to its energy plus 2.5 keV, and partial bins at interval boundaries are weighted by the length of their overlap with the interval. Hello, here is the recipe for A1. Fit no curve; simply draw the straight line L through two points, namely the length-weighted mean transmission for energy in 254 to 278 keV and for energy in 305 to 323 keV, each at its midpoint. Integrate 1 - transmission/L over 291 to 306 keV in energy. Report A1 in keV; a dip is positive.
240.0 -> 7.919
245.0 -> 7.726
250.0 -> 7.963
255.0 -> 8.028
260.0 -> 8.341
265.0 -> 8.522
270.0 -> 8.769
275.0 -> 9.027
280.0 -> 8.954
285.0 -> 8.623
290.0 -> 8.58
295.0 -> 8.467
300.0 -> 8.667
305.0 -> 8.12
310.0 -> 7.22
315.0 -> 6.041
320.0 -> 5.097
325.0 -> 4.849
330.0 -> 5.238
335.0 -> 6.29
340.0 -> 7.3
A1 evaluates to -2.9 keV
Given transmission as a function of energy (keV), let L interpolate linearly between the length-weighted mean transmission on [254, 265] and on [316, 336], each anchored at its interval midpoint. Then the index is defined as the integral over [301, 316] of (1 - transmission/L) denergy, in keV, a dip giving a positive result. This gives -3.06 keV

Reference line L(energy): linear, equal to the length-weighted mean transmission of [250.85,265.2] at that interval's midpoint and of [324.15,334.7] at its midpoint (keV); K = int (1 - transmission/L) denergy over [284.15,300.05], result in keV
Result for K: -4.0 keV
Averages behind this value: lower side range 8.22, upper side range 5.33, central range 8.57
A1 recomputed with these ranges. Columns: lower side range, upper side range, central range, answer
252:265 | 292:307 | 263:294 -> -1.49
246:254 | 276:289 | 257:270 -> -0.29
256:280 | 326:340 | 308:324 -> 1.69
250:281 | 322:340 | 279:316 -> -4.99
